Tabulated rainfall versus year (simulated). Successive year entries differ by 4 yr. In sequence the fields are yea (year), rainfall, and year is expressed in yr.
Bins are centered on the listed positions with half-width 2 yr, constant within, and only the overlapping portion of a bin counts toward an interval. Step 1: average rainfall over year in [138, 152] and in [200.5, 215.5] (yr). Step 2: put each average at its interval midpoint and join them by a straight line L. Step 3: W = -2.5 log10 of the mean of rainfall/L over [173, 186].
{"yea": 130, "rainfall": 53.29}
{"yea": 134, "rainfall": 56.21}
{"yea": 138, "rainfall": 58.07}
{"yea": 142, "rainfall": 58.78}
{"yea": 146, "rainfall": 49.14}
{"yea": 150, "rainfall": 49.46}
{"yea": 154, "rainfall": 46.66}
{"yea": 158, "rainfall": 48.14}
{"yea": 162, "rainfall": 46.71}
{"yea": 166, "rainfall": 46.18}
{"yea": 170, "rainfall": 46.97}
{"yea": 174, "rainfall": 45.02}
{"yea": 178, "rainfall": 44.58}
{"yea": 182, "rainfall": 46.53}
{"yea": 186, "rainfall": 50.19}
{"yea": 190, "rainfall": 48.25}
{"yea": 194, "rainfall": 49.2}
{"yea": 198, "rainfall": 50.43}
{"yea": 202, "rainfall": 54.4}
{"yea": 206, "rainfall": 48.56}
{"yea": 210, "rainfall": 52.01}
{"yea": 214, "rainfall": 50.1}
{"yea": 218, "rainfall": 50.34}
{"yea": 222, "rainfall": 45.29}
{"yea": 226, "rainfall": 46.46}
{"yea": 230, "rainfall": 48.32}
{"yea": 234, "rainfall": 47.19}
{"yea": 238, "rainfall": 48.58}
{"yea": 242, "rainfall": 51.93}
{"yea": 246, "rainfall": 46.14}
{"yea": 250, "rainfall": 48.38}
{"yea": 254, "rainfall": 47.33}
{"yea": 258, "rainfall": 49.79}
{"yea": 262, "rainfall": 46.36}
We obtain 0.132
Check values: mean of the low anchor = 53.3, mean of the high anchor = 51.2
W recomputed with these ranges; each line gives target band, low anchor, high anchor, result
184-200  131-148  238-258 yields 0.055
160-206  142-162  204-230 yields 0.021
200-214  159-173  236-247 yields -0.075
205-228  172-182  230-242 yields -0.030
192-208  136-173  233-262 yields -0.033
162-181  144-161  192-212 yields 0.078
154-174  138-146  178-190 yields 0.110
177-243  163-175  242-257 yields -0.041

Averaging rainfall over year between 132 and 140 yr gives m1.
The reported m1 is 57.1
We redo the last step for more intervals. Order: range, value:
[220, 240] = 47.2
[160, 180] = 45.9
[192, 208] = 50.6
